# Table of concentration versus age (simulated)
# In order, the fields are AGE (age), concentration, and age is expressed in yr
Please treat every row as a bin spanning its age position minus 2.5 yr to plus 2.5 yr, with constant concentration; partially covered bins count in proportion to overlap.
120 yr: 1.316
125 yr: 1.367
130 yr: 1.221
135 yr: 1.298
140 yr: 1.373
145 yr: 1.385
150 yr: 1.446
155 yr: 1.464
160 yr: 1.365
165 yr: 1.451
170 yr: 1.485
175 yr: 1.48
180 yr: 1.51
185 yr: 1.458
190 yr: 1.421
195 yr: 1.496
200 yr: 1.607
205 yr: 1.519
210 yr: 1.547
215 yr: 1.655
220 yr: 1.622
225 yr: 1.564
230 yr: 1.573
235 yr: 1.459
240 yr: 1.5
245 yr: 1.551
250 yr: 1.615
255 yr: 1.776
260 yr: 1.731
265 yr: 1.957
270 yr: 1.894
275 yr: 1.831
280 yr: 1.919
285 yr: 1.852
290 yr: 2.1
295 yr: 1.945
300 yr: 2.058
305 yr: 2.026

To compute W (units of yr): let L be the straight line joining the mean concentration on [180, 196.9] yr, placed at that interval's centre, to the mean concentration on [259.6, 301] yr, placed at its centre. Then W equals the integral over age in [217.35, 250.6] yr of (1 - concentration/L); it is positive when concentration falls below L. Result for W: 2.7 yr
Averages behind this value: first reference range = 1.46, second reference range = 1.93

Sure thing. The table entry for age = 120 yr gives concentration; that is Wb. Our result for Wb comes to 1.316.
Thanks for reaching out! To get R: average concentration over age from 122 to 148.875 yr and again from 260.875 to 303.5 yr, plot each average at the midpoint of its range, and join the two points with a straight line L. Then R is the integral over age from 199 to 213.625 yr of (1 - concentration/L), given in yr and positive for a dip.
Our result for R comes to 0.6 yr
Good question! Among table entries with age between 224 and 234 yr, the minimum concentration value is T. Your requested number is 1.564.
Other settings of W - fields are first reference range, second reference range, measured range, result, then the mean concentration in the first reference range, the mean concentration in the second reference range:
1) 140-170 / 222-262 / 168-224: -0.9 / 1.42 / 1.59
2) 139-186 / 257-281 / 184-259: 4.9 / 1.44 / 1.86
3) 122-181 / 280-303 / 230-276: 3.4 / 1.4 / 1.98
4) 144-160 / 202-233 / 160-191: 0.4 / 1.43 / 1.58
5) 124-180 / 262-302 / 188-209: 1.0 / 1.4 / 1.94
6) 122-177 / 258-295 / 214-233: 1.0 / 1.39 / 1.9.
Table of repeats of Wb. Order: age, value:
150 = 1.446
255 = 1.776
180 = 1.51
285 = 1.852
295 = 1.945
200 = 1.607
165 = 1.451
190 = 1.421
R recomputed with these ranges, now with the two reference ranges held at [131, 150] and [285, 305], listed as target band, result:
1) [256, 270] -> 0.2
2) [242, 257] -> 1.5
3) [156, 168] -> 0.2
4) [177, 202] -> 1.1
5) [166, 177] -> 0.1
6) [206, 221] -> 0.6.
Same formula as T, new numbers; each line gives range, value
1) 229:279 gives 1.459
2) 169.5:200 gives 1.421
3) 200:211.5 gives 1.519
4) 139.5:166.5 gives 1.365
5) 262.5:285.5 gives 1.831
